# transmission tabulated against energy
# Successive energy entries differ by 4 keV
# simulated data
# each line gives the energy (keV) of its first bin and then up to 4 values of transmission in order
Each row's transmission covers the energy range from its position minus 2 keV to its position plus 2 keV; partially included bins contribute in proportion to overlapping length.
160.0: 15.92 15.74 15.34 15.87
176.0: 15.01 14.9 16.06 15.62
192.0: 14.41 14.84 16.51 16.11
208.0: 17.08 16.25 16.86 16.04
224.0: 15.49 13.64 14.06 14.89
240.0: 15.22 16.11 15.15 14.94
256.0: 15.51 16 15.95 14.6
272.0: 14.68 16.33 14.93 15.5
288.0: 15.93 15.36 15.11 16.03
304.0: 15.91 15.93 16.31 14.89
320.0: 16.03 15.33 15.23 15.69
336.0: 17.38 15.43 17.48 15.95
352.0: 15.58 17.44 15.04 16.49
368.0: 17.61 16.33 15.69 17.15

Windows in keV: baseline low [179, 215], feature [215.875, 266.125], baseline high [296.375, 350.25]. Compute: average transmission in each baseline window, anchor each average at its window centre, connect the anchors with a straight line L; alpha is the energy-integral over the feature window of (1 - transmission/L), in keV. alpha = 1.70 keV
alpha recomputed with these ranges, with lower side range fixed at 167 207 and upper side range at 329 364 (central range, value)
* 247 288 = 1.2 keV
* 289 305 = 0.4 keV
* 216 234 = 0.7 keV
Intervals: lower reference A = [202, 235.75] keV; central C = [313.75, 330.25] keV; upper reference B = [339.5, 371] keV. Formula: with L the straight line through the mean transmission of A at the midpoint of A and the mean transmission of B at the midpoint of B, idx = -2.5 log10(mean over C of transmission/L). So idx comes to 0.06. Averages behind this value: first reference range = 15.6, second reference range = 16.4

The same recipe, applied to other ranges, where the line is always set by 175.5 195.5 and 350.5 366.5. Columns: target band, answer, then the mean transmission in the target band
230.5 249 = 0.03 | 15.1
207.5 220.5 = -0.08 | 16.6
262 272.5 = 0.04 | 15.1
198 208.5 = -0.08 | 16.5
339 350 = -0.02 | 16.4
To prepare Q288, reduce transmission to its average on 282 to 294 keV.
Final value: 15.6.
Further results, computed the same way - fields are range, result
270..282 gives 15.3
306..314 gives 16.1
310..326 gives 15.6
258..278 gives 15.5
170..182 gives 15.3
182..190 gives 15.8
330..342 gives 16.2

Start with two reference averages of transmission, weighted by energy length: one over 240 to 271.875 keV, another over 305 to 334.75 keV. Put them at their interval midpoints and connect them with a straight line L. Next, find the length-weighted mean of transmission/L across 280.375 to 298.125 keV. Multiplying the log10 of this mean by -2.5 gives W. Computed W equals 0.01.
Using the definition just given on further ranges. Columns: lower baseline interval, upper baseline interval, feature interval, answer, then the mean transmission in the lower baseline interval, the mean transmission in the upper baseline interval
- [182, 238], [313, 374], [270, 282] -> 0.04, 15.6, 16.1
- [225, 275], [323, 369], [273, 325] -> 0.00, 15.1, 16.2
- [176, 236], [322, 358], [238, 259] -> 0.02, 15.5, 16.2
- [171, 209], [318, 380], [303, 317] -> 0.02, 15.6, 16.2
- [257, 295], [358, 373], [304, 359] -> 0.00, 15.5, 16.4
